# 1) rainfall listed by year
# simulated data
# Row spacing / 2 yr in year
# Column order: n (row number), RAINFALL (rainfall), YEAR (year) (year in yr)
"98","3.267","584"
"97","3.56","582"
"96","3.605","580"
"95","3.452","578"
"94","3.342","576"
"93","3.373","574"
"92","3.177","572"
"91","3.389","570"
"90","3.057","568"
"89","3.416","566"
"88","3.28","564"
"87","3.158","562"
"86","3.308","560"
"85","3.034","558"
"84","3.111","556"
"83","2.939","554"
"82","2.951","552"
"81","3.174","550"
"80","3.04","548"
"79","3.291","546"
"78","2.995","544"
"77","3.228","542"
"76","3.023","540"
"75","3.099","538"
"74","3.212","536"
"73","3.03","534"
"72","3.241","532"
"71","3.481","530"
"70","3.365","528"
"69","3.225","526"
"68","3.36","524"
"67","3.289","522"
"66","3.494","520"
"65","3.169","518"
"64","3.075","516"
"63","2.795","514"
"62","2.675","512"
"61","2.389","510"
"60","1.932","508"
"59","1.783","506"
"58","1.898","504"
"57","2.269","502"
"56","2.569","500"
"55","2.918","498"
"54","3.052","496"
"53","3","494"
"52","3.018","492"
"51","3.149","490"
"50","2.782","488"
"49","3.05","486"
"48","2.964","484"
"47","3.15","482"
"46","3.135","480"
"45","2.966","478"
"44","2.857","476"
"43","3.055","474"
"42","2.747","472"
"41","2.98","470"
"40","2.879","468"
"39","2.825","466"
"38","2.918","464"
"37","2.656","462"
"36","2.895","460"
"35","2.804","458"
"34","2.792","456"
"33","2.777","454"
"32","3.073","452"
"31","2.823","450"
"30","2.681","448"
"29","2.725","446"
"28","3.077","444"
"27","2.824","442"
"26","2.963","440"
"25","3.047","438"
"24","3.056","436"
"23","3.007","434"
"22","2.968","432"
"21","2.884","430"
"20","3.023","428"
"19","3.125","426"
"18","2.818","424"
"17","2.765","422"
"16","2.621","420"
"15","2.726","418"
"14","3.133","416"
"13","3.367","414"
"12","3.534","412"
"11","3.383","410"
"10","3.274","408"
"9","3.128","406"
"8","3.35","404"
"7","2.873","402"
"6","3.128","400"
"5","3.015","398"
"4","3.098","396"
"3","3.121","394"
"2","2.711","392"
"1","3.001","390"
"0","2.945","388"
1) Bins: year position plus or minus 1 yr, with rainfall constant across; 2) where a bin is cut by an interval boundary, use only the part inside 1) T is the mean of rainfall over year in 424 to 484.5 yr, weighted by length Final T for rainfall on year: 2.92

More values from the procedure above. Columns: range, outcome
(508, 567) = 3.11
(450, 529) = 2.86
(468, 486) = 2.98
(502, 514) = 2.2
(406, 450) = 3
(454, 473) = 2.83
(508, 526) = 2.98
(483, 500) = 2.97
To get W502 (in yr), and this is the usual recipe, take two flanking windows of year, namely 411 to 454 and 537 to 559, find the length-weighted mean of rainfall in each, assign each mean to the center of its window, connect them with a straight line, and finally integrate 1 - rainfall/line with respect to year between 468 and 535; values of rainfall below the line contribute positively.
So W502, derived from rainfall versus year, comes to 2.8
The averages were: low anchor 2.96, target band 2.9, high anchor 3.08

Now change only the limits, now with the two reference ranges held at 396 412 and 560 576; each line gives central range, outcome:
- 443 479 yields 3.9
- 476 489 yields 0.9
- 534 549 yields 0.6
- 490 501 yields 1.0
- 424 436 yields 0.8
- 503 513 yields 3.4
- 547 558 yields 0.7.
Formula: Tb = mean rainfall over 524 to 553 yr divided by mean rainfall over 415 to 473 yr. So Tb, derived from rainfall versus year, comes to 1.10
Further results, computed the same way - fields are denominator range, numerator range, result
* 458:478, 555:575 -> 1.13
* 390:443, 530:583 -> 1.06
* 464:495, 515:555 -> 1.07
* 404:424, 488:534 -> 0.93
